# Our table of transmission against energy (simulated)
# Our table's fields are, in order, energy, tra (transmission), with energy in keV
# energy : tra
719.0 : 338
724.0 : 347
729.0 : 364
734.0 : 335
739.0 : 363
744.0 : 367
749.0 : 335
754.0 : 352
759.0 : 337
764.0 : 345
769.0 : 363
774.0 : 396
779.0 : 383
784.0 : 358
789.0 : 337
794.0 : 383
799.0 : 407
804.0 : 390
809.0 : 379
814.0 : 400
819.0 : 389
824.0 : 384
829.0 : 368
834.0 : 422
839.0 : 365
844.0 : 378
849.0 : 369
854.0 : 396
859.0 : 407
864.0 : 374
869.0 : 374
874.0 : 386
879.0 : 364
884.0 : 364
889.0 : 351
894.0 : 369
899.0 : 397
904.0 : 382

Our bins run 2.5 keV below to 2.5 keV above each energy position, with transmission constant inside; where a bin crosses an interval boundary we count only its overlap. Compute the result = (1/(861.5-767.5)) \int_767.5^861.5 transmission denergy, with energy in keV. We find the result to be 383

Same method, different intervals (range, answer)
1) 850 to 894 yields 376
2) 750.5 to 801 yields 365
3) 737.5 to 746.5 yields 365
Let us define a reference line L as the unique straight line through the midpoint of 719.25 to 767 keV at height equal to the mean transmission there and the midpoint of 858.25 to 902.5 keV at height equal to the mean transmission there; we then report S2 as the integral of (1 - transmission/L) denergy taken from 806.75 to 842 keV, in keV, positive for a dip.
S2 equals -2.1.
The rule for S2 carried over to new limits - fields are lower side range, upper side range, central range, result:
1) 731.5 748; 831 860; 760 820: -1.0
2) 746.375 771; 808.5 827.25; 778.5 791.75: 0.3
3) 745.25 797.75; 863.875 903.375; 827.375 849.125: -0.9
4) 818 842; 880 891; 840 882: -1.1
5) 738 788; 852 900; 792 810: -1.3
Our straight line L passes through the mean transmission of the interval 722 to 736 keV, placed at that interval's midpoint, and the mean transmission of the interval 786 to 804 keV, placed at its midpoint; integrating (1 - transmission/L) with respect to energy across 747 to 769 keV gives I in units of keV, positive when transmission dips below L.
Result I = 1.0 keV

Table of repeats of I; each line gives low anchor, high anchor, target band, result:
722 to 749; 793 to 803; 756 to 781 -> 0.8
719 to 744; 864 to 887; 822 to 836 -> -1.0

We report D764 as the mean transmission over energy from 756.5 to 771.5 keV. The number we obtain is 348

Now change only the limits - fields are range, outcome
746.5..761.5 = 341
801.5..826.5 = 388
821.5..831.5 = 376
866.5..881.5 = 375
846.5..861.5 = 391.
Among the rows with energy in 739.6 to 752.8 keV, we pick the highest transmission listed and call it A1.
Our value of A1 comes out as 367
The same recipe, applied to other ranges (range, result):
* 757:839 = 422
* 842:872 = 407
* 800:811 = 390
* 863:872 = 374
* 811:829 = 400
